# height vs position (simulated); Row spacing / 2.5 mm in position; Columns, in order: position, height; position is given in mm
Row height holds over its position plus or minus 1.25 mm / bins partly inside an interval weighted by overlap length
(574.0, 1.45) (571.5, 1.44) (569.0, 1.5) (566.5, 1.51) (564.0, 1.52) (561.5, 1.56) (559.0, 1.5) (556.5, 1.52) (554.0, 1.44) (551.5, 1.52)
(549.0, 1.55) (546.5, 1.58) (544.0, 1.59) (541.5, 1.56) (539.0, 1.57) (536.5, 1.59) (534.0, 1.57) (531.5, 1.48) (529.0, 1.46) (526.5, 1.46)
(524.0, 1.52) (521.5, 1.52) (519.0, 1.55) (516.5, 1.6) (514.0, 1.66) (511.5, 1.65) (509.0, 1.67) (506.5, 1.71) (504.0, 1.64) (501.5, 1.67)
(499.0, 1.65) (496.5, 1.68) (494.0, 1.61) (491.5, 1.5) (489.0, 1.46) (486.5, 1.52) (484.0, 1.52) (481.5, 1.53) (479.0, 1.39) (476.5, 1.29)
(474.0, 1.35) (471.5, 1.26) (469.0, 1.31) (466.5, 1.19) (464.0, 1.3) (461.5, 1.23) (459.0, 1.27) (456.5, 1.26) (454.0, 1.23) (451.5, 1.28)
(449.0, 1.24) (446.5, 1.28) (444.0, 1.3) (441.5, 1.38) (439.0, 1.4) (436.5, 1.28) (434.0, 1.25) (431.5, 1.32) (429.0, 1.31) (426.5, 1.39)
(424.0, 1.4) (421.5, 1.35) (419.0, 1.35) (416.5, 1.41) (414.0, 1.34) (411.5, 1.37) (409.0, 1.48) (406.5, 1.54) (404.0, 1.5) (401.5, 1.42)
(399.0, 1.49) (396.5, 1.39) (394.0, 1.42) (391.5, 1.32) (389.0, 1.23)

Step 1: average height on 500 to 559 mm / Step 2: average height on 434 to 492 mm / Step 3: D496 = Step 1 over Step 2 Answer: 1.2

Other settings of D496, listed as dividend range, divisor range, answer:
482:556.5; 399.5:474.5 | 1.17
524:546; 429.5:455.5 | 1.18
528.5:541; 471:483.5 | 1.12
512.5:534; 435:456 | 1.18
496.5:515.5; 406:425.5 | 1.19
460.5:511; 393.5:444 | 1.07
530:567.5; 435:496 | 1.14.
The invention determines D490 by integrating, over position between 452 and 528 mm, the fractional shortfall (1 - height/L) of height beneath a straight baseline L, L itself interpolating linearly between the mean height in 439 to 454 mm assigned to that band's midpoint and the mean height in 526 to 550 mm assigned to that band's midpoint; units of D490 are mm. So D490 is -2.9 mm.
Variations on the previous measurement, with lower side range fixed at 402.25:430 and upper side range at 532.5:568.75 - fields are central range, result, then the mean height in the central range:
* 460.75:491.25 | 2.00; 1.37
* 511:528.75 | -0.56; 1.56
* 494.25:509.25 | -1.76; 1.67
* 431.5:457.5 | 2.56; 1.29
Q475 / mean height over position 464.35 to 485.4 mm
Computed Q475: 1.35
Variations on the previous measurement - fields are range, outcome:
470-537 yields 1.54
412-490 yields 1.34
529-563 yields 1.54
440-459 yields 1.28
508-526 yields 1.59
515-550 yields 1.54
